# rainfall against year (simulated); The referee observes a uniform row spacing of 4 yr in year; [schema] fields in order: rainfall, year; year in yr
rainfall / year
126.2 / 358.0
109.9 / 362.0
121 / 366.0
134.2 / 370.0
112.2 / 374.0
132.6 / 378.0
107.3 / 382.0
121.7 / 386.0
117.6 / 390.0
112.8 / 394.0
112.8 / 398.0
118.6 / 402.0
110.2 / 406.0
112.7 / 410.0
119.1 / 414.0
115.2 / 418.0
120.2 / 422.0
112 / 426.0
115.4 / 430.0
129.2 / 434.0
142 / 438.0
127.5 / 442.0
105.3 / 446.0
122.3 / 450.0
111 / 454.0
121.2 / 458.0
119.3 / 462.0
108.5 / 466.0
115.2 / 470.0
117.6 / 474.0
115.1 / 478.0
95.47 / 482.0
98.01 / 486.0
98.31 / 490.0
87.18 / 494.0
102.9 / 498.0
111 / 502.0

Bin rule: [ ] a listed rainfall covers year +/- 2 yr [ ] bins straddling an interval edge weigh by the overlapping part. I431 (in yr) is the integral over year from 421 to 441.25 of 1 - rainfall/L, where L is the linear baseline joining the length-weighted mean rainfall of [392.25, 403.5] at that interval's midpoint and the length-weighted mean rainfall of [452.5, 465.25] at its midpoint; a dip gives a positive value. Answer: -1.5 yr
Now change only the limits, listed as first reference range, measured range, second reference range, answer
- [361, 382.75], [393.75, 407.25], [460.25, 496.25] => 0.3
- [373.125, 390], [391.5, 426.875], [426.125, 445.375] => 2.1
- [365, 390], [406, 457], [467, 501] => -3.0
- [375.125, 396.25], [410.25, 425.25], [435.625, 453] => 0.5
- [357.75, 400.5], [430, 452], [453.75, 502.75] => -2.5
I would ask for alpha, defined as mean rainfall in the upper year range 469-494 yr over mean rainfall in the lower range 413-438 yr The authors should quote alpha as 0.87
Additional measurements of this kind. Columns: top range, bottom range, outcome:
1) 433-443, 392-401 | 1.18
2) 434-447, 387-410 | 1.11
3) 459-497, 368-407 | 0.90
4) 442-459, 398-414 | 1.01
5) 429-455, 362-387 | 1.02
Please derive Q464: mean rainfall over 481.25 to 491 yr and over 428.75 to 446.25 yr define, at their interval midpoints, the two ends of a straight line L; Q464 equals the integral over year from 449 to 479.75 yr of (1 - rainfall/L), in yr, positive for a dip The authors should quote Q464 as -1.69 yr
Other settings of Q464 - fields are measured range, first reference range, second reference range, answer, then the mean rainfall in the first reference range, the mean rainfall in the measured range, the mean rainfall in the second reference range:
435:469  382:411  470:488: -3.05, 115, 120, 108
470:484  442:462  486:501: -0.67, 117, 110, 97.4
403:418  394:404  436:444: 0.77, 115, 114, 135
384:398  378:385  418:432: -0.04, 117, 117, 116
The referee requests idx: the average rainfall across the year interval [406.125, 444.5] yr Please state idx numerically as 121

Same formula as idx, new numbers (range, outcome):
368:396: 120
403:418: 114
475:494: 101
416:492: 115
